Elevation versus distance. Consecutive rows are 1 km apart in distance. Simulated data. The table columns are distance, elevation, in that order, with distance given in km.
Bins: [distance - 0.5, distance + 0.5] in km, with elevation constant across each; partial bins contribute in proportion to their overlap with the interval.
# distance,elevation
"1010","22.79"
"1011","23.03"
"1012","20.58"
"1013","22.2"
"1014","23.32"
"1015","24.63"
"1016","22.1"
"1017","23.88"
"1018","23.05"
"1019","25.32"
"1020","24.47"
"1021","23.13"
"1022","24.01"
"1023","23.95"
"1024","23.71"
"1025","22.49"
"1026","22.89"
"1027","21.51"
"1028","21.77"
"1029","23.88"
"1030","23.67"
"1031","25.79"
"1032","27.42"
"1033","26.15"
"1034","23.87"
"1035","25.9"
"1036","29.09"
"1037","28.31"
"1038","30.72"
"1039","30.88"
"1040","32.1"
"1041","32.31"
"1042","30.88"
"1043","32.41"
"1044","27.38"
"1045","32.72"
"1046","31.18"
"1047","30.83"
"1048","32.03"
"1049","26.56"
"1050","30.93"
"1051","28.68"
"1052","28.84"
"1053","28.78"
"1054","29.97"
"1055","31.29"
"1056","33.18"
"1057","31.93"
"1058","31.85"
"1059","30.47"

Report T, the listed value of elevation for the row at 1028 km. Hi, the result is 21.77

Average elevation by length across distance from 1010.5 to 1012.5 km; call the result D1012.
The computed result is 21.8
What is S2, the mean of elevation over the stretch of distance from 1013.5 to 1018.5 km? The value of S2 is 23.4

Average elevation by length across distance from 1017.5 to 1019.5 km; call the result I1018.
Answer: 24.2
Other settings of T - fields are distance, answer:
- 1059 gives 30.47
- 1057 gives 31.93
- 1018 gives 23.05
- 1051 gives 28.68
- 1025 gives 22.49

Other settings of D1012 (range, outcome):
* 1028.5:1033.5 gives 25.4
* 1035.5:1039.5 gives 29.8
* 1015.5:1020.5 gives 23.8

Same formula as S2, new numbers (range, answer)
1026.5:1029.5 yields 22.4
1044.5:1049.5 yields 30.7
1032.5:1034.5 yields 25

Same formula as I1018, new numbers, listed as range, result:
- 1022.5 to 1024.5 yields 23.8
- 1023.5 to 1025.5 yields 23.1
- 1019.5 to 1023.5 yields 23.9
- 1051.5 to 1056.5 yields 30.4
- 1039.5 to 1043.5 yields 31.9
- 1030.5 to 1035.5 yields 25.8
